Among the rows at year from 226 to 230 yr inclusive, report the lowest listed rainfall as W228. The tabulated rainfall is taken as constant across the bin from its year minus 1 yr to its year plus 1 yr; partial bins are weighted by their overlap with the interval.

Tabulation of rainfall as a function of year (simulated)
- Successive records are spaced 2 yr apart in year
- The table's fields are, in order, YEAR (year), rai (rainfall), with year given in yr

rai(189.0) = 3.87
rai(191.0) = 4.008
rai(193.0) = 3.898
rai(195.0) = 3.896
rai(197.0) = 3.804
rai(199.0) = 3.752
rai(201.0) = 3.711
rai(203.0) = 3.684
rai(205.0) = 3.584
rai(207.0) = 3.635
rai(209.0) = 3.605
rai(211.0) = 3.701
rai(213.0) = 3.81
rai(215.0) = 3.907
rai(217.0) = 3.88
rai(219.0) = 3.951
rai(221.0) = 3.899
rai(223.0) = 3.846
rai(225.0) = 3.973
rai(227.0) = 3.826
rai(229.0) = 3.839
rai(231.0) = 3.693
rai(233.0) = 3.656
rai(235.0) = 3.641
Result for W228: 3.826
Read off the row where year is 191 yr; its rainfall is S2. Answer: 4.008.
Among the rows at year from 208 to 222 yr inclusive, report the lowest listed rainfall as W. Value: 3.605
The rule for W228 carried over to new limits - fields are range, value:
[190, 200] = 3.752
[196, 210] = 3.584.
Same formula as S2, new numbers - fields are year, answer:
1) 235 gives 3.641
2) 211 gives 3.701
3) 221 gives 3.899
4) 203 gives 3.684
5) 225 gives 3.973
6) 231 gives 3.693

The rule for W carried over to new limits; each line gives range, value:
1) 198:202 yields 3.711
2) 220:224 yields 3.846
